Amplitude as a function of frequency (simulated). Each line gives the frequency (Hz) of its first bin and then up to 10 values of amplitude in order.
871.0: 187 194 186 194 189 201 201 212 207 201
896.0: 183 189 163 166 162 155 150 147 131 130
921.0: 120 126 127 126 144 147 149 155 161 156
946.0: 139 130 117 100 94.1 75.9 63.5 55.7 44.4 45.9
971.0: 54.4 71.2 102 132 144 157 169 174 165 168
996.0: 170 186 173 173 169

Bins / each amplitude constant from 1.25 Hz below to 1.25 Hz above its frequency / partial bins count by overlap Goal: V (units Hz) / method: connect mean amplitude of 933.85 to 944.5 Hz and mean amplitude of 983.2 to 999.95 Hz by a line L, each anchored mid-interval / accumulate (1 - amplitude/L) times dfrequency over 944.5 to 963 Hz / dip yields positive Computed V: 6.6 Hz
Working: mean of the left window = 155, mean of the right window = 171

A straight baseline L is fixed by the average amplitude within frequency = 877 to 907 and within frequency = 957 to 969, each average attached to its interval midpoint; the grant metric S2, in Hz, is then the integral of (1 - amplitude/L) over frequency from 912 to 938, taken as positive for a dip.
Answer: -1.9 Hz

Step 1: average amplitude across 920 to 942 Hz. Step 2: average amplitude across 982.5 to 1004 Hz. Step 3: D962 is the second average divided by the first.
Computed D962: 1.22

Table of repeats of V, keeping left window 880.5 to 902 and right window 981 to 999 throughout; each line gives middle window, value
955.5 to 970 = 9.4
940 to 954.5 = 3.7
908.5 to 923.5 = 4.1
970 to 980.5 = 4.7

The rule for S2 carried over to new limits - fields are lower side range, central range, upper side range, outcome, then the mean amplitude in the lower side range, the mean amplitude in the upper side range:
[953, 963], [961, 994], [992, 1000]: 5.9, 80.1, 174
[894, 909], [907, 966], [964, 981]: 1.0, 172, 79.2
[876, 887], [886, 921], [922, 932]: -0.8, 195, 130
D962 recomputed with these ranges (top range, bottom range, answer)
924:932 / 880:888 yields 0.66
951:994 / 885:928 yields 0.65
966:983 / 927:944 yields 0.62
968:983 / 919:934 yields 0.74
